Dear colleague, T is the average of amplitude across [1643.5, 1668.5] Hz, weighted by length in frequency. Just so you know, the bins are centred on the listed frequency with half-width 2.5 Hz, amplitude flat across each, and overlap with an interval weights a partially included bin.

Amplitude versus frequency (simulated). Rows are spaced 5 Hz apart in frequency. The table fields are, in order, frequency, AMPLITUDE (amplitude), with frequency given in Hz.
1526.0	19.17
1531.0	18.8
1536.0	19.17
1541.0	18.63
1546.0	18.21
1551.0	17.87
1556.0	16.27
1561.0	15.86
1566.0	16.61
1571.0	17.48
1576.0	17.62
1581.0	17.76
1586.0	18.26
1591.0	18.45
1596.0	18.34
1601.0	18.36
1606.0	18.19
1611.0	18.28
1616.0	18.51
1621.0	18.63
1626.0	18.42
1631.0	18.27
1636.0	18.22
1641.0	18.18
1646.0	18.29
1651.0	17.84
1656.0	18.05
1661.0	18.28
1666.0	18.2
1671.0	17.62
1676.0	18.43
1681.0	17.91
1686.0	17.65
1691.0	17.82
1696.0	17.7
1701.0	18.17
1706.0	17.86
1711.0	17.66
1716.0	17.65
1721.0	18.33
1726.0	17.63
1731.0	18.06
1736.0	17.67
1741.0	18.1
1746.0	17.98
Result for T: 18.1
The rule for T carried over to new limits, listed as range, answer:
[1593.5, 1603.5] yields 18.4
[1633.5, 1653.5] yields 18.1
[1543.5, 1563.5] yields 17.1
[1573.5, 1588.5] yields 17.9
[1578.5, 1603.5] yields 18.2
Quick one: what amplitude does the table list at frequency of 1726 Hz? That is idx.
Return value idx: 17.63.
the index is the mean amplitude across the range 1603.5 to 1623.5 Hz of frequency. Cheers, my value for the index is 18.4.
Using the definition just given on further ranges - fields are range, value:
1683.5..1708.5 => 17.8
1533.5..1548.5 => 18.7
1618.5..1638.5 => 18.4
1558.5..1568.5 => 16.2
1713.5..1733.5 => 17.9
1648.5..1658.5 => 17.9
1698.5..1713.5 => 17.9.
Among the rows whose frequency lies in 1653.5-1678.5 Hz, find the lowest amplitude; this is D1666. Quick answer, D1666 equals 17.62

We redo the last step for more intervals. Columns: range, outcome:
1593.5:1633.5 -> 18.19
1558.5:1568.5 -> 15.86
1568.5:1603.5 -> 17.48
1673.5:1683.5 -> 17.91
